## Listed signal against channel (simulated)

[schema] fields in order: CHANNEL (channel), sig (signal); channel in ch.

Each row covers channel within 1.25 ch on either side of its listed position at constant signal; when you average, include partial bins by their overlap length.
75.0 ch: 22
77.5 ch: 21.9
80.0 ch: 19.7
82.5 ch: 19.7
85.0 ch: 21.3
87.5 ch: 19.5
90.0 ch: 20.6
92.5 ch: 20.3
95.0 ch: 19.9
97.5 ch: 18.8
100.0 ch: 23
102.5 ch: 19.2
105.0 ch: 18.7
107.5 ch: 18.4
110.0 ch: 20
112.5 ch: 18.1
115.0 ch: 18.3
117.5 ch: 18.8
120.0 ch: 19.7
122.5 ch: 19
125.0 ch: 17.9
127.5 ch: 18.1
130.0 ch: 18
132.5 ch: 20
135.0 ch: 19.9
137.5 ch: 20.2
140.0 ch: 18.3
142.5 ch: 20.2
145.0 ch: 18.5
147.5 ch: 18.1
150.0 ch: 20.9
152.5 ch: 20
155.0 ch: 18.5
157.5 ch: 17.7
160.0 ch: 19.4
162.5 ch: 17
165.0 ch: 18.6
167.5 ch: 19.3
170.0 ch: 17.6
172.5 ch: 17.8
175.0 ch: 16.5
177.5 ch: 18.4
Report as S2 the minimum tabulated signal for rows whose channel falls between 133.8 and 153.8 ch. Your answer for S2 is 18.1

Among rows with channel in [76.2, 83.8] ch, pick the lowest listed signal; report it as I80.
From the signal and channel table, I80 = 19.7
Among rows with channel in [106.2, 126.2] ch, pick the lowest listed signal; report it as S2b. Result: 17.9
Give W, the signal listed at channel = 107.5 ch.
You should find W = 18.4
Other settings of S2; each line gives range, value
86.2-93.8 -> 19.5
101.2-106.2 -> 18.7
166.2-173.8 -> 17.6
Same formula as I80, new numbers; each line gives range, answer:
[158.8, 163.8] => 17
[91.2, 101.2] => 18.8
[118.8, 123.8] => 19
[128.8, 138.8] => 18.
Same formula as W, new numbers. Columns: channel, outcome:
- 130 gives 18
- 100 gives 23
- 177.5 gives 18.4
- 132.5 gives 20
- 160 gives 19.4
